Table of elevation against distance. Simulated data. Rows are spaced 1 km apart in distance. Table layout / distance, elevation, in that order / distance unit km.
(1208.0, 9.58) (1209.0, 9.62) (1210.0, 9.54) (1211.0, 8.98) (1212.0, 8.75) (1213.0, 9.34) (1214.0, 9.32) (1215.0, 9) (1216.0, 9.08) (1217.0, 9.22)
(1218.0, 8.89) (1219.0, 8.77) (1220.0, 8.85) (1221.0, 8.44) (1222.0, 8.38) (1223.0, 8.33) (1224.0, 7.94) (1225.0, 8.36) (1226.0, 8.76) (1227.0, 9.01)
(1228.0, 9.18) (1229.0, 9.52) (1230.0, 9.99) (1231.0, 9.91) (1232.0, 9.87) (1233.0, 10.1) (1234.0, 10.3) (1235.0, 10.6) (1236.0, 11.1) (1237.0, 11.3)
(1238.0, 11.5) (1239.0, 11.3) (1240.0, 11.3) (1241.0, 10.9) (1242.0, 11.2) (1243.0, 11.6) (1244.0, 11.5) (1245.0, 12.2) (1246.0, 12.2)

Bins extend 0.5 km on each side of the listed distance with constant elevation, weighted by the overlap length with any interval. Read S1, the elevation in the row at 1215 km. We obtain 9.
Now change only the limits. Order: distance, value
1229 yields 9.52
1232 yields 9.87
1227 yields 9.01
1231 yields 9.91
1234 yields 10.3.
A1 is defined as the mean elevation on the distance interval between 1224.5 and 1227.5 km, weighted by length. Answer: 8.71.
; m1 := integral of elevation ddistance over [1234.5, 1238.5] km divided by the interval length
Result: 11.1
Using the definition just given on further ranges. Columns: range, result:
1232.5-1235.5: 10.3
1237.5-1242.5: 11.2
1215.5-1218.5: 9.06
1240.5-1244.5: 11.3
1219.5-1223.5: 8.5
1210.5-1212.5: 8.87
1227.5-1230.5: 9.56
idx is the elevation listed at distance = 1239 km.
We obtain 11.3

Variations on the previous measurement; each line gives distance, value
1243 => 11.6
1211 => 8.98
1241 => 10.9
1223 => 8.33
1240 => 11.3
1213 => 9.34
